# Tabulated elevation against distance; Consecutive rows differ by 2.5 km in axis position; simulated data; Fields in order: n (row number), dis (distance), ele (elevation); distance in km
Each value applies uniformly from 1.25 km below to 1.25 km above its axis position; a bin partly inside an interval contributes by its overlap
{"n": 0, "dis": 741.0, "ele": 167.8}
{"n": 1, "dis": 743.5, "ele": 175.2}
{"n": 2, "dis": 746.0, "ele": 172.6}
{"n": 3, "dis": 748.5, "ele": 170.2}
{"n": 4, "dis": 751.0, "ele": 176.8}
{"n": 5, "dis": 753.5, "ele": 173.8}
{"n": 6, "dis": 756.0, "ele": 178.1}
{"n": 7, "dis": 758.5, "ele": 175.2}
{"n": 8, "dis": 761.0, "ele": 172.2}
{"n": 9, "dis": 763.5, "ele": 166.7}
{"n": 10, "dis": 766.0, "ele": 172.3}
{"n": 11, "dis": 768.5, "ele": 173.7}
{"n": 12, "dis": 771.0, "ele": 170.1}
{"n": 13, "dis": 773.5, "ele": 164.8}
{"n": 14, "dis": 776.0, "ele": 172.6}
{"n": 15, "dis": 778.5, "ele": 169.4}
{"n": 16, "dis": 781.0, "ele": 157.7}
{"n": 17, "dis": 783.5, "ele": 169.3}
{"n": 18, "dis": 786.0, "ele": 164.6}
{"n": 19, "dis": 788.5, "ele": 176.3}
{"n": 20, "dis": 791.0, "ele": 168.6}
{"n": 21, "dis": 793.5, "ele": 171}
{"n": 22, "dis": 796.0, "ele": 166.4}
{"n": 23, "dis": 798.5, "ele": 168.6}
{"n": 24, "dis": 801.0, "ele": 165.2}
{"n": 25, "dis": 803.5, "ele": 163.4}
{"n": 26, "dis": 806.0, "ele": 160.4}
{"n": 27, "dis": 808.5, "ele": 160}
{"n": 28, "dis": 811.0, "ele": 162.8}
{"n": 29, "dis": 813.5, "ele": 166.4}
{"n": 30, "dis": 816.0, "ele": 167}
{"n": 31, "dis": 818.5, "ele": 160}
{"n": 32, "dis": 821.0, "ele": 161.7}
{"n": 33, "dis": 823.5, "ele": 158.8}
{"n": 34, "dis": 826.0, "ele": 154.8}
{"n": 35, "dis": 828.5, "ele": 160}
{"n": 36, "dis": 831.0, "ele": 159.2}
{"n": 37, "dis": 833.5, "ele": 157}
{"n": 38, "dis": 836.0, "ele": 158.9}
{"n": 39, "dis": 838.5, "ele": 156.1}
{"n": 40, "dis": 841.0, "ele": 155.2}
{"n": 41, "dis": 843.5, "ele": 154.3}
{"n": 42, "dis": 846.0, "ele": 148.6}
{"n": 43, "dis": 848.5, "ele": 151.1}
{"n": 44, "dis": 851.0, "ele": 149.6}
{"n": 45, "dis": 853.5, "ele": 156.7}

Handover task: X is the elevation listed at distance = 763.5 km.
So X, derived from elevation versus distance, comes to 166.7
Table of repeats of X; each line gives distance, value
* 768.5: 173.7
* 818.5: 160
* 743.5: 175.2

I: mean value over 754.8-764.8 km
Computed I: 173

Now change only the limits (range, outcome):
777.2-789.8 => 167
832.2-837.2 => 158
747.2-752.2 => 173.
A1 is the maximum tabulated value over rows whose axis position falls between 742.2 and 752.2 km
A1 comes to 176.8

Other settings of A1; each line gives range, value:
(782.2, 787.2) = 169.3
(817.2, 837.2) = 161.7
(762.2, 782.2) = 173.7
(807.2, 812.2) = 162.8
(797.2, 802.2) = 168.6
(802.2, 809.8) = 163.4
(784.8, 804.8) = 176.3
